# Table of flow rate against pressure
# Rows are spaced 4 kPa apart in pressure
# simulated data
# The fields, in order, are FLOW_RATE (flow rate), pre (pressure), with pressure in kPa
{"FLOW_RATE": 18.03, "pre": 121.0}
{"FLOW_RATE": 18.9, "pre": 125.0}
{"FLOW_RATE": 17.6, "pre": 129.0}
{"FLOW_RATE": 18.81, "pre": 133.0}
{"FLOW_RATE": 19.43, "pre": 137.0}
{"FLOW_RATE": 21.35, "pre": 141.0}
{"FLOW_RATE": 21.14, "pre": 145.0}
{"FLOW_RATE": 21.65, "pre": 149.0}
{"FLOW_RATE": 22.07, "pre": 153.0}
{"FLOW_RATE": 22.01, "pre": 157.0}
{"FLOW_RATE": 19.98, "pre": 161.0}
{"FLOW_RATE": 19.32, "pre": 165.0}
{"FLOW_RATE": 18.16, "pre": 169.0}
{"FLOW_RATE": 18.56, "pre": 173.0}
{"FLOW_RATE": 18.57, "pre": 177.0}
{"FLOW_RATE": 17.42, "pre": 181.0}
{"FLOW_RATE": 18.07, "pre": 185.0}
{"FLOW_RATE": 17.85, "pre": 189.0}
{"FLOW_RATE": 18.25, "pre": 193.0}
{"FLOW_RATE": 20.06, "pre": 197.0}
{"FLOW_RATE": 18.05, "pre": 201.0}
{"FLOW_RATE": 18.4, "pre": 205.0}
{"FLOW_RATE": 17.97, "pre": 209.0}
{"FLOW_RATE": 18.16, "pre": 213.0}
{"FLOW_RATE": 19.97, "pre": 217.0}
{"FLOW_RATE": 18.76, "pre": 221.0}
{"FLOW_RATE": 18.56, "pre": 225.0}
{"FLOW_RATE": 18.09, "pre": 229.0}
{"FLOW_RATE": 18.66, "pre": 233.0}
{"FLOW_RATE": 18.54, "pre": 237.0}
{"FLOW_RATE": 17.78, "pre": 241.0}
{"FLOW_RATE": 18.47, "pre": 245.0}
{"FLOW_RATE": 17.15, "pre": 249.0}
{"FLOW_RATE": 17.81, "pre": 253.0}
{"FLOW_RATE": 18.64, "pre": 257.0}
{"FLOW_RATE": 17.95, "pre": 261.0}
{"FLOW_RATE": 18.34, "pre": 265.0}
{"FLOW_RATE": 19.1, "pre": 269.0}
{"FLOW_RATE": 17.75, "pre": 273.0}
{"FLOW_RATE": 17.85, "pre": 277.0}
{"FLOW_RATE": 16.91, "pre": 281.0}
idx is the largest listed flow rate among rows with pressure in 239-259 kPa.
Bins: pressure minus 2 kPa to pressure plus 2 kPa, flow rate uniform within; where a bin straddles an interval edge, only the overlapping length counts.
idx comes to 18.64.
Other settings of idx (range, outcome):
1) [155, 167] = 22.01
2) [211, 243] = 19.97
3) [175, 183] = 18.57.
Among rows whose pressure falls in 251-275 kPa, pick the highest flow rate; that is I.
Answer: 19.1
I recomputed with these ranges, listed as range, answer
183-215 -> 20.06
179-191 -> 18.07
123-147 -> 21.35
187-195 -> 18.25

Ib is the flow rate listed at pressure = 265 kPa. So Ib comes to 18.34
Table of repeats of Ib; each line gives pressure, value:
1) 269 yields 19.1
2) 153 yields 22.07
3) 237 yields 18.54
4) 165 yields 19.32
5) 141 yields 21.35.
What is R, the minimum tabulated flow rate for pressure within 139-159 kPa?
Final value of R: 21.14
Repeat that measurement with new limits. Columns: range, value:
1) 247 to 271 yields 17.15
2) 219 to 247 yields 17.78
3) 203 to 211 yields 17.97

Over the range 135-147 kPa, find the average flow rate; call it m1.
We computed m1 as 20.6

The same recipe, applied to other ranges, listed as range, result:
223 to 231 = 18.3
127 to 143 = 19.3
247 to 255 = 17.5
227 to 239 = 18.4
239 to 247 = 18.1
